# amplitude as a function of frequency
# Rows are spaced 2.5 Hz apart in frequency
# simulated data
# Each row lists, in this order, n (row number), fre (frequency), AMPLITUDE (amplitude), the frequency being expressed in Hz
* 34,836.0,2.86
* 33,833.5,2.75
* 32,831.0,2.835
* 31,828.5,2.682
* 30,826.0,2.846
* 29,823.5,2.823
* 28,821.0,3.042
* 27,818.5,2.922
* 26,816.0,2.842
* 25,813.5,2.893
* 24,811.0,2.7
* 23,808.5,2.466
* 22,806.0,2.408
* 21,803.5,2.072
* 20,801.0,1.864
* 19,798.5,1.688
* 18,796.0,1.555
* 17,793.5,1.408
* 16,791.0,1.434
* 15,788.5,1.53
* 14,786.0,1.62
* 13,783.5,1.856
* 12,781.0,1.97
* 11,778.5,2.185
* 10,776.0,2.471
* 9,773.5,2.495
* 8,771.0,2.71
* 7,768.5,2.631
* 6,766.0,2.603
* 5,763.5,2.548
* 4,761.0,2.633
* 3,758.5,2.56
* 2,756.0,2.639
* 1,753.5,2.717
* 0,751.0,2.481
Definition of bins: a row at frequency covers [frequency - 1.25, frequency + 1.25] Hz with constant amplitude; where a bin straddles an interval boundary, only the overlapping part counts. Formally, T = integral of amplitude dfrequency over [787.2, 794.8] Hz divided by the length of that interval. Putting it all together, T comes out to 1.46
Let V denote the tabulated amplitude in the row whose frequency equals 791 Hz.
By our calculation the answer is 1.434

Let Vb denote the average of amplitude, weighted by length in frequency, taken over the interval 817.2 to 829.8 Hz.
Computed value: 2.86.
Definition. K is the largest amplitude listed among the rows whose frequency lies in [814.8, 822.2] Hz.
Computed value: 3.042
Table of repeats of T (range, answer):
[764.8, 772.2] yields 2.65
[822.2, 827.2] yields 2.84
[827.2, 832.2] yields 2.76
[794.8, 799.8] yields 1.62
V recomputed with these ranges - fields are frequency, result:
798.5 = 1.688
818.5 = 2.922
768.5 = 2.631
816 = 2.842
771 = 2.71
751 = 2.481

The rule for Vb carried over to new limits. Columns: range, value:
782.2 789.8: 1.67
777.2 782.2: 2.08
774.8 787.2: 2.02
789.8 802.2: 1.59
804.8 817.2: 2.66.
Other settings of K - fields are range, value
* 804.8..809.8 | 2.466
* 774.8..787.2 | 2.471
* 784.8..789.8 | 1.62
